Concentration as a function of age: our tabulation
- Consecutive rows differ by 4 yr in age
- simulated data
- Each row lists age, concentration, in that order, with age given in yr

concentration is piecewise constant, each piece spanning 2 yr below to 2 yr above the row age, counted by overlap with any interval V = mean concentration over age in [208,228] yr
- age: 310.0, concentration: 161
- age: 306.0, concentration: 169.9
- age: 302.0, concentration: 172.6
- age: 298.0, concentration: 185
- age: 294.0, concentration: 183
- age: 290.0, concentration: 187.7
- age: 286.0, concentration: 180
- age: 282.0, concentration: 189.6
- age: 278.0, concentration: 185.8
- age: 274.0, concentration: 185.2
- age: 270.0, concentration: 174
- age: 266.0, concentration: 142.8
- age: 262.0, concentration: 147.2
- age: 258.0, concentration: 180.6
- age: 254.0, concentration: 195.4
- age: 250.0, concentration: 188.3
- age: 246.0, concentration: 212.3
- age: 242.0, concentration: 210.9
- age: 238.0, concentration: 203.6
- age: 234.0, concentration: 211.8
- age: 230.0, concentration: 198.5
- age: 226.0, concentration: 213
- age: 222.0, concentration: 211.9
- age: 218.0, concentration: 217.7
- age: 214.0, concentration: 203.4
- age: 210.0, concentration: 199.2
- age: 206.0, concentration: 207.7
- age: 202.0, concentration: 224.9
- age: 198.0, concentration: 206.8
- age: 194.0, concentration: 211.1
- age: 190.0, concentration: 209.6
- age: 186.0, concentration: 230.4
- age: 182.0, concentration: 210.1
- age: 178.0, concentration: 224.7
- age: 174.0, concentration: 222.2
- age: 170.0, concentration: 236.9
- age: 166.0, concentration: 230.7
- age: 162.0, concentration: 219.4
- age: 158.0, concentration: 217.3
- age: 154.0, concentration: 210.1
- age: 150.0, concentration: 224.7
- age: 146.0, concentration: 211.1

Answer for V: 209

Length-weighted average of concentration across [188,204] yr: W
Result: 213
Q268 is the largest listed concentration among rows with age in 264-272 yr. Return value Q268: 174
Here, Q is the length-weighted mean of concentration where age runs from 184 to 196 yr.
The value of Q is 217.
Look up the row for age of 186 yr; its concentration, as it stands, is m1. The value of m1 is 230.4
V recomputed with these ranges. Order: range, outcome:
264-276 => 167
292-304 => 180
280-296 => 185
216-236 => 211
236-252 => 204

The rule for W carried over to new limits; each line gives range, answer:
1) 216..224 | 215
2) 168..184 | 223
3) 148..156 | 217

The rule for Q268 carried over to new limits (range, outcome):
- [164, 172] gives 236.9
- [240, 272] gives 212.3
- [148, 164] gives 224.7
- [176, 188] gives 230.4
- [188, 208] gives 224.9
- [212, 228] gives 217.7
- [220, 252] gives 213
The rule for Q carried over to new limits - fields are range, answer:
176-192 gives 219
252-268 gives 166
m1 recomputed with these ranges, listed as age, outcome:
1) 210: 199.2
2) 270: 174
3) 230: 198.5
